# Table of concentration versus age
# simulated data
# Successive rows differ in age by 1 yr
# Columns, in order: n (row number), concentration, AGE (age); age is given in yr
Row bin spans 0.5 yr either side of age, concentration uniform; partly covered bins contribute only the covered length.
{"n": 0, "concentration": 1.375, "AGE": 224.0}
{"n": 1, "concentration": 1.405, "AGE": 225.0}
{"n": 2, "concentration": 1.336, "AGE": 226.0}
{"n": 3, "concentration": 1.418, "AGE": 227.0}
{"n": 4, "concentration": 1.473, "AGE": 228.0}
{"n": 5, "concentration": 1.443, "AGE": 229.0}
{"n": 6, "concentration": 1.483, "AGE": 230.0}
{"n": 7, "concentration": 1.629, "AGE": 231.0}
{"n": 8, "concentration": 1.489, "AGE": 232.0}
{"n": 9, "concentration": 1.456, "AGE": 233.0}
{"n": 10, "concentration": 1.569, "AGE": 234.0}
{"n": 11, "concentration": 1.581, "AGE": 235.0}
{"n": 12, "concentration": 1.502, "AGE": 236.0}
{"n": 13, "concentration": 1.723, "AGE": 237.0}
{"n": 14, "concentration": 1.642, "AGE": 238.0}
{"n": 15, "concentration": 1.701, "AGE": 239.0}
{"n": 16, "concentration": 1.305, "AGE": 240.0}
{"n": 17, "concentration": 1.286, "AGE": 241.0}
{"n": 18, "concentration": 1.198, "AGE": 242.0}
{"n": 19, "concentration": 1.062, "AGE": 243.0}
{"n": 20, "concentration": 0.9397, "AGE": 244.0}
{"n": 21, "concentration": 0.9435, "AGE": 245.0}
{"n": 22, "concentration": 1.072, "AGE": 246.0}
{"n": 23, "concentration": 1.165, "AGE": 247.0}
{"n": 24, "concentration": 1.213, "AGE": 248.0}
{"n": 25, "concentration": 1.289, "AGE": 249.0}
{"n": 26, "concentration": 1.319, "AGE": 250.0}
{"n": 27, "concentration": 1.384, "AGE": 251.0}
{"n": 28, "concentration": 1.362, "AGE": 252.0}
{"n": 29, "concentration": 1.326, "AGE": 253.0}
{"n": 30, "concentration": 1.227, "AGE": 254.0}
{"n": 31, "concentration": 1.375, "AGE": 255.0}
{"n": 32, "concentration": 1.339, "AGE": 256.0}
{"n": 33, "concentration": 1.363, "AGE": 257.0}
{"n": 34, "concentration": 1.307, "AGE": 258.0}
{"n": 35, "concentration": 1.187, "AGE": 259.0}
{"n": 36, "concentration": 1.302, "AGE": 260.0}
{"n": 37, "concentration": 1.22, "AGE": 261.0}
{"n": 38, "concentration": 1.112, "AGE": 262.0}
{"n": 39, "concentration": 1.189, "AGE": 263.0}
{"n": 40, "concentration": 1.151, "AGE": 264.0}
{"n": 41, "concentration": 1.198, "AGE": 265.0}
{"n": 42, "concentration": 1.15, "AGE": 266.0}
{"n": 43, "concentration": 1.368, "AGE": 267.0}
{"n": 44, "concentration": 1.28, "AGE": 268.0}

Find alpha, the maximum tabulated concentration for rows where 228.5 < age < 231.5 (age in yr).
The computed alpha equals 1.629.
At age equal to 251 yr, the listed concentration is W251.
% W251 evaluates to 1.384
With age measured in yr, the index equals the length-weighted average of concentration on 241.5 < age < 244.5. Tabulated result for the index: 1.07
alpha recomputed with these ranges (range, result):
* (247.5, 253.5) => 1.384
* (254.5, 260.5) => 1.375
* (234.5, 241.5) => 1.723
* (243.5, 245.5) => 0.9435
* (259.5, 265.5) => 1.302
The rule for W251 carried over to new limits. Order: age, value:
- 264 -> 1.151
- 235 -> 1.581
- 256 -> 1.339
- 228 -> 1.473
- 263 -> 1.189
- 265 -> 1.198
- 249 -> 1.289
